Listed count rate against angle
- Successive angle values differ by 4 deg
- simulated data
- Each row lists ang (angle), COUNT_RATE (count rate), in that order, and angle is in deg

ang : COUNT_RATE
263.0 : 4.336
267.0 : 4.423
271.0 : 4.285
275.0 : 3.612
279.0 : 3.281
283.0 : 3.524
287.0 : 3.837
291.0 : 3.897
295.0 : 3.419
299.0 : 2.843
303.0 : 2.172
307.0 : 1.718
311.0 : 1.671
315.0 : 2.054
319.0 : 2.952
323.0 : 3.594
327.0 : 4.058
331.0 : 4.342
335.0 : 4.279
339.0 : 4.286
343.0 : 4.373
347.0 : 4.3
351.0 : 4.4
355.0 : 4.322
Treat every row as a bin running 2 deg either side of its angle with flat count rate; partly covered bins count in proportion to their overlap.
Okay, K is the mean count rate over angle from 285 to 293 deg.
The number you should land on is 3.87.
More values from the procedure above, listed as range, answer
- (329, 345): 4.32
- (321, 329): 3.83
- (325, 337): 4.23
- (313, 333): 3.4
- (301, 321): 2.11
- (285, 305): 3.23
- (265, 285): 3.83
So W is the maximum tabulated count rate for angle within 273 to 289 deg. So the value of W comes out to 3.837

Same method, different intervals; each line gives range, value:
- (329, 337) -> 4.342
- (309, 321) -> 2.952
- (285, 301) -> 3.897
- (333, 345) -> 4.373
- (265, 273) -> 4.423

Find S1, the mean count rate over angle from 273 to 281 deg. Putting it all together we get 3.45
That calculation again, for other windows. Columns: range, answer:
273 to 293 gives 3.63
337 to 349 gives 4.32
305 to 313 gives 1.69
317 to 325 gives 3.27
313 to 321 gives 2.5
